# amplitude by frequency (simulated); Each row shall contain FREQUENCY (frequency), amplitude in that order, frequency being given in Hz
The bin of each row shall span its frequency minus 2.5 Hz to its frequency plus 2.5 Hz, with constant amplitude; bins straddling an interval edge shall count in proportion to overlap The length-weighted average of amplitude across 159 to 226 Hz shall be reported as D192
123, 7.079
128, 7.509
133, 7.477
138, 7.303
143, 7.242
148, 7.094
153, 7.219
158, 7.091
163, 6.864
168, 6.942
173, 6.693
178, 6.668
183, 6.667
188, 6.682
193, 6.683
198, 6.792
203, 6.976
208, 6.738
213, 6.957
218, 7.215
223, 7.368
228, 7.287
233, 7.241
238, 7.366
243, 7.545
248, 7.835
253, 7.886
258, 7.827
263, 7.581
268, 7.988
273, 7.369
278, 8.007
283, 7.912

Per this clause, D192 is 6.87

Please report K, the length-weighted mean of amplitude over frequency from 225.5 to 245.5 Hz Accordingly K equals 7.36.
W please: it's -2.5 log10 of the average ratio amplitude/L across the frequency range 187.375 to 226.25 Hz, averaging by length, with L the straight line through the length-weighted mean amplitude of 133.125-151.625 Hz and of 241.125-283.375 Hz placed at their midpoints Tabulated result 0.09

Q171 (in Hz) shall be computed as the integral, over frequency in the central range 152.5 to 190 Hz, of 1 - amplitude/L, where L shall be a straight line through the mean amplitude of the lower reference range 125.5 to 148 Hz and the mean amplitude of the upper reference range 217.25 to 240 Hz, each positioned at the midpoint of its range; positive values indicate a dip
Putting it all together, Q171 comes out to 2.5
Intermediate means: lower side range 7.35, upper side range 7.3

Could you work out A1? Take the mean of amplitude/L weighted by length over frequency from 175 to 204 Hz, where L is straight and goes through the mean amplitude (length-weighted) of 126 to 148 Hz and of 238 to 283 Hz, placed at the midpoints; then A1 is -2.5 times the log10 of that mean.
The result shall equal 0.12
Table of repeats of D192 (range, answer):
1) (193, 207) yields 6.83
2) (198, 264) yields 7.34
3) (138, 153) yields 7.2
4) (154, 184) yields 6.85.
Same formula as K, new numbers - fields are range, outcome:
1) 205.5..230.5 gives 7.11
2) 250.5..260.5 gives 7.86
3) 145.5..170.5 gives 7.04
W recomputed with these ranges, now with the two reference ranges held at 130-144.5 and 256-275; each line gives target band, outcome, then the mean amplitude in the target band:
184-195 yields 0.12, 6.68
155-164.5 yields 0.06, 7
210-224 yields 0.06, 7.14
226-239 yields 0.05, 7.29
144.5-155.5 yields 0.03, 7.16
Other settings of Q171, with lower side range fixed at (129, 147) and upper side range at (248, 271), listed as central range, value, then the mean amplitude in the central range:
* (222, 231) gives 0.4 Hz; 7.32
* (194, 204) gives 1.0 Hz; 6.84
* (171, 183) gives 1.3 Hz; 6.68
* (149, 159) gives 0.3 Hz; 7.16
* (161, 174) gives 1.1 Hz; 6.85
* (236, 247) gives 0.3 Hz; 7.51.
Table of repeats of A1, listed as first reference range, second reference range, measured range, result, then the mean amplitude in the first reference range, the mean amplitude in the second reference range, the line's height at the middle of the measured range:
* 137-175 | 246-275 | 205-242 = 0.048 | 7.05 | 7.75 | 7.5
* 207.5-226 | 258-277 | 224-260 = -0.022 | 7.11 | 7.7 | 7.4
